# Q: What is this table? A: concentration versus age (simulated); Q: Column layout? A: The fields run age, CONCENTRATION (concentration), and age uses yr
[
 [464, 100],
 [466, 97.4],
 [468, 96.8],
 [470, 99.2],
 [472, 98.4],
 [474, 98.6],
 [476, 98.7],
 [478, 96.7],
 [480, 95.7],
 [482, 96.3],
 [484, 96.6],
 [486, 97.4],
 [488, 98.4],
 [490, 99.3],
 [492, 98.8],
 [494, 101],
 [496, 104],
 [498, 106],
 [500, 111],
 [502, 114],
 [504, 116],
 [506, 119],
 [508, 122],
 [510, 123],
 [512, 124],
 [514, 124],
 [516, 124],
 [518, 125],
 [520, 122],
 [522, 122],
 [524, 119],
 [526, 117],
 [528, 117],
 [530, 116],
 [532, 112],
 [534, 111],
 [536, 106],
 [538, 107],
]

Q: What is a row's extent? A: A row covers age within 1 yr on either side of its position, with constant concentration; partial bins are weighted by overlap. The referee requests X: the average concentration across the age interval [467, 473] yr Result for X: 98.1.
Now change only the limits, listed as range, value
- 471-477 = 98.6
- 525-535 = 115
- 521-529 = 119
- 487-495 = 99.4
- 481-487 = 96.8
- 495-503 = 109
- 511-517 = 124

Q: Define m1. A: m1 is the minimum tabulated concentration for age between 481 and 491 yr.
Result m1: 96.3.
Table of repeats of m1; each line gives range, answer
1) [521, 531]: 116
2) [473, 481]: 95.7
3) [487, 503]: 98.4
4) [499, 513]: 111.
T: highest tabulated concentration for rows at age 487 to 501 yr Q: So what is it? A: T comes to 111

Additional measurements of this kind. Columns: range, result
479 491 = 99.3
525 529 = 117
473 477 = 98.7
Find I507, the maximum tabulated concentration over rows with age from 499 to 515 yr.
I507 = 124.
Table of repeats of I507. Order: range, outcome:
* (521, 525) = 122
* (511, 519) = 125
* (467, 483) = 99.2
